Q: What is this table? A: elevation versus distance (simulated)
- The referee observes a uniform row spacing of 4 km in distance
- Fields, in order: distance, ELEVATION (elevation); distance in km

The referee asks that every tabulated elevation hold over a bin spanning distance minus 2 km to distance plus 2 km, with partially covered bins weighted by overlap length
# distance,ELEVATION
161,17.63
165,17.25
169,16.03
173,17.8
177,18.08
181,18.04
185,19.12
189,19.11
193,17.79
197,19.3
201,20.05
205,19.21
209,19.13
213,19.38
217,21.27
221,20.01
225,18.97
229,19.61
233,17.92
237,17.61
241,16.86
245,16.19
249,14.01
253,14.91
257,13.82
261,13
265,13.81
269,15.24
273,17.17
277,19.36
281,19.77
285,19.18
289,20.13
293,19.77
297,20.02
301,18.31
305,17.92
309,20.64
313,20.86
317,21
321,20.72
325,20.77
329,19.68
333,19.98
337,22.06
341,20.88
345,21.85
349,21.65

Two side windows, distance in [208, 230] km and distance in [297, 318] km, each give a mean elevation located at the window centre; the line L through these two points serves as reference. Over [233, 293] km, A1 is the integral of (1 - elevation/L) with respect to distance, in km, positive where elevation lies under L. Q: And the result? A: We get 9.35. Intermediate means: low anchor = 19.8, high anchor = 19.7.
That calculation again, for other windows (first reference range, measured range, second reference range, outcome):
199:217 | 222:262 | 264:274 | 2.02 km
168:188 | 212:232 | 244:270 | -4.81 km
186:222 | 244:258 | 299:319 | 3.49 km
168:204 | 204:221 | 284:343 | -0.90 km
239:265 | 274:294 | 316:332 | -2.59 km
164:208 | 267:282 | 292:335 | 1.34 km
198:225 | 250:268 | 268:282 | 4.34 km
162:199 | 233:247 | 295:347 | 1.46 km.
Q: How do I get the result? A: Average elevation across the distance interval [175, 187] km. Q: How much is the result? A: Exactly 18.4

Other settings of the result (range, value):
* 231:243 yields 17.5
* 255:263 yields 13.4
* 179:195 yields 18.5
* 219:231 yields 19.5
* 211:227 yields 19.9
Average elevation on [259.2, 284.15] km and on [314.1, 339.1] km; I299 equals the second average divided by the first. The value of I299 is 1.25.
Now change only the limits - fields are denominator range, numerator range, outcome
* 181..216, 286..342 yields 1.05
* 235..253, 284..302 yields 1.22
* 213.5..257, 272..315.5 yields 1.10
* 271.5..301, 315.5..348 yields 1.08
